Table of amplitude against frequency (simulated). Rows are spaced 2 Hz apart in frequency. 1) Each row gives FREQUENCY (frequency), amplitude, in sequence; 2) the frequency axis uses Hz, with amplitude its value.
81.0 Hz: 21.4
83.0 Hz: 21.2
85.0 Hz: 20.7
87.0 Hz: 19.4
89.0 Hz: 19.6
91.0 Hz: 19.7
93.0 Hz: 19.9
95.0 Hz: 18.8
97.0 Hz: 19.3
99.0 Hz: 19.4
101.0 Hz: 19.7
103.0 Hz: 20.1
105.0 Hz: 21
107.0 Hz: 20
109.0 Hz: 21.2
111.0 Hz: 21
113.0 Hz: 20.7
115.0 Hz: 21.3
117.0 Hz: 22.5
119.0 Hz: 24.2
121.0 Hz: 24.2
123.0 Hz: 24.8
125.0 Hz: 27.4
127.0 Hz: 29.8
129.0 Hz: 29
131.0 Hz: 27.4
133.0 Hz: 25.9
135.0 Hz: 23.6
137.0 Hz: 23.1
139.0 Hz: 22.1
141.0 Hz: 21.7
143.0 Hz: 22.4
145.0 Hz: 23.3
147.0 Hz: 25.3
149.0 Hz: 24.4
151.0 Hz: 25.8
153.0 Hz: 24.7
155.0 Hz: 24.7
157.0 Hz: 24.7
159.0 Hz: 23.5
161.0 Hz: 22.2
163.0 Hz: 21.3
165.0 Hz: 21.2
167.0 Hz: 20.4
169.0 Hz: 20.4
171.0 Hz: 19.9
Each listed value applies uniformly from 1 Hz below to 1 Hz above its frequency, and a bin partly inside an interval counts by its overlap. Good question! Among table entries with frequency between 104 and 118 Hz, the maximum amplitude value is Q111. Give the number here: 22.5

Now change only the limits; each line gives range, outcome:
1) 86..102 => 19.9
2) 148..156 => 25.8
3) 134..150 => 25.3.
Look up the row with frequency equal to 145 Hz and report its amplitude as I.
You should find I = 23.3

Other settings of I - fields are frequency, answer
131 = 27.4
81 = 21.4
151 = 25.8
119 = 24.2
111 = 21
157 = 24.7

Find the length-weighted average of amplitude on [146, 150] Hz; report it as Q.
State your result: 24.9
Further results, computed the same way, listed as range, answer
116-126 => 24.6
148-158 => 24.9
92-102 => 19.4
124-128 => 28.6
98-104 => 19.7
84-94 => 19.9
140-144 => 22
